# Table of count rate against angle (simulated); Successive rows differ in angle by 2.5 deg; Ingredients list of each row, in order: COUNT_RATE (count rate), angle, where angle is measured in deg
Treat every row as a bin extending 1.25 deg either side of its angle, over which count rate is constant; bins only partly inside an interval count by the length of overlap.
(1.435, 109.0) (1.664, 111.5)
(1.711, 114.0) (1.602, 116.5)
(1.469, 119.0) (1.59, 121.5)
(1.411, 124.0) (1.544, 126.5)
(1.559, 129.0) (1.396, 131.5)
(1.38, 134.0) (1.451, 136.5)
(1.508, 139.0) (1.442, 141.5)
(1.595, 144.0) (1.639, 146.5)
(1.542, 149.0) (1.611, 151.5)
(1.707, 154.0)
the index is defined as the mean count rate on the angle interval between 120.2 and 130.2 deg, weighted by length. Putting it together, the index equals 1.53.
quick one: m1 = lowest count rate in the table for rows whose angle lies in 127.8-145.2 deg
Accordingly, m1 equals 1.38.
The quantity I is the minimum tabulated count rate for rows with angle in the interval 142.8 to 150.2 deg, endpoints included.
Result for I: 1.542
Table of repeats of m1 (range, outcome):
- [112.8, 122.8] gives 1.469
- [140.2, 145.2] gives 1.442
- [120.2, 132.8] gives 1.396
